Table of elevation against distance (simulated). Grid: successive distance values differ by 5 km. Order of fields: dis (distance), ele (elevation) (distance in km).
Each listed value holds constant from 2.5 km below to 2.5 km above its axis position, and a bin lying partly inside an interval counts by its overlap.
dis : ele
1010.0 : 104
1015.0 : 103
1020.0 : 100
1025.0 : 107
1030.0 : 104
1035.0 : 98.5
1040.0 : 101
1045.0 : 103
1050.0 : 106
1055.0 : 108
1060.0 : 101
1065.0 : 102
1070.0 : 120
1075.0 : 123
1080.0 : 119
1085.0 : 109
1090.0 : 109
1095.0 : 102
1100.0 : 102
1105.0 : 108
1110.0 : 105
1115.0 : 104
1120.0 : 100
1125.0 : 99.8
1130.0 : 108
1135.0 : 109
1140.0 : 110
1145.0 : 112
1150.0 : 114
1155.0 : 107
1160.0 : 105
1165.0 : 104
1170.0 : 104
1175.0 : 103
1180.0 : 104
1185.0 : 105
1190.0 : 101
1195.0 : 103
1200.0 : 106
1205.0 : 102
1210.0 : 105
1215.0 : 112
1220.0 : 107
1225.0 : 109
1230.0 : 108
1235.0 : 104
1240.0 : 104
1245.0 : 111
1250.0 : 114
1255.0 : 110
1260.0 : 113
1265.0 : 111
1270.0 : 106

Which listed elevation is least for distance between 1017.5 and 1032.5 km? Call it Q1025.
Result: 100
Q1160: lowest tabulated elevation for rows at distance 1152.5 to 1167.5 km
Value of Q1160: 104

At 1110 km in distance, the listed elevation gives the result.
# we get 105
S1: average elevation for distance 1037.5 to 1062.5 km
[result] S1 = 104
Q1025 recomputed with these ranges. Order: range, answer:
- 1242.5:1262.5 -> 110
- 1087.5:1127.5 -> 99.8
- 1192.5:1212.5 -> 102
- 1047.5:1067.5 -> 101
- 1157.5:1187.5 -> 103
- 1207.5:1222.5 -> 105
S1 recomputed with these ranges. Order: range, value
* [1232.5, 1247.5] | 106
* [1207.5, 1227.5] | 108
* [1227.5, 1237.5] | 106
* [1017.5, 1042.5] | 102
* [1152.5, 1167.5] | 105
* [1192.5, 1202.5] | 104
